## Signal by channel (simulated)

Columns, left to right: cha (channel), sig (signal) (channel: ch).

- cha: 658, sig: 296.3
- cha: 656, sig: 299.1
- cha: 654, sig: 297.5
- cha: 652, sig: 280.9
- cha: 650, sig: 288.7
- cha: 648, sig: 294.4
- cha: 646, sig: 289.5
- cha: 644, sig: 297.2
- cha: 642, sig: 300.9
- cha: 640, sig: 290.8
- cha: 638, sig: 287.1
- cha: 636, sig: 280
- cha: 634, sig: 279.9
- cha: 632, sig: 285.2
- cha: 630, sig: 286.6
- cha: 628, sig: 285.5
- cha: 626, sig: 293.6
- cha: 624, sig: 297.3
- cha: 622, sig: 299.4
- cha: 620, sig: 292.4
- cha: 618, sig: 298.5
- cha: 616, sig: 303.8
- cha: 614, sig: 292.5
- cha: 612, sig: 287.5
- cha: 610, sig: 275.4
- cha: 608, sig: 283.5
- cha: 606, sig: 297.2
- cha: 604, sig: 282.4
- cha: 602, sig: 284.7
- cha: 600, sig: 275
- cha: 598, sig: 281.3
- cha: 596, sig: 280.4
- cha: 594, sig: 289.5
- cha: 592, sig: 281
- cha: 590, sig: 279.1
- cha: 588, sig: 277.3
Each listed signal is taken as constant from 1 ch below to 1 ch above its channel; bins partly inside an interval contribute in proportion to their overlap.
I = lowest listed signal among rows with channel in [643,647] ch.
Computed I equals 289.5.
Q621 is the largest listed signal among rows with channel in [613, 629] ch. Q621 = 303.8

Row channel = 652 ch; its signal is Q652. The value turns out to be 280.9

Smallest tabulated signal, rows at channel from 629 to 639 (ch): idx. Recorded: 279.9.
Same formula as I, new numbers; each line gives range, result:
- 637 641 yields 287.1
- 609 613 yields 275.4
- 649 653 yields 280.9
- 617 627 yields 292.4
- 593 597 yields 280.4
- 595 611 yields 275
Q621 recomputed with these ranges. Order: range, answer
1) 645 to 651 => 294.4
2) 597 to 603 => 284.7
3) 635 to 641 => 290.8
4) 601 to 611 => 297.2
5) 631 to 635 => 285.2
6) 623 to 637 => 297.3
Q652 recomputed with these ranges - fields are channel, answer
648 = 294.4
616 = 303.8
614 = 292.5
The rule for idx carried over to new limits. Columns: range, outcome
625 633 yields 285.2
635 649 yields 280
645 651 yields 288.7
